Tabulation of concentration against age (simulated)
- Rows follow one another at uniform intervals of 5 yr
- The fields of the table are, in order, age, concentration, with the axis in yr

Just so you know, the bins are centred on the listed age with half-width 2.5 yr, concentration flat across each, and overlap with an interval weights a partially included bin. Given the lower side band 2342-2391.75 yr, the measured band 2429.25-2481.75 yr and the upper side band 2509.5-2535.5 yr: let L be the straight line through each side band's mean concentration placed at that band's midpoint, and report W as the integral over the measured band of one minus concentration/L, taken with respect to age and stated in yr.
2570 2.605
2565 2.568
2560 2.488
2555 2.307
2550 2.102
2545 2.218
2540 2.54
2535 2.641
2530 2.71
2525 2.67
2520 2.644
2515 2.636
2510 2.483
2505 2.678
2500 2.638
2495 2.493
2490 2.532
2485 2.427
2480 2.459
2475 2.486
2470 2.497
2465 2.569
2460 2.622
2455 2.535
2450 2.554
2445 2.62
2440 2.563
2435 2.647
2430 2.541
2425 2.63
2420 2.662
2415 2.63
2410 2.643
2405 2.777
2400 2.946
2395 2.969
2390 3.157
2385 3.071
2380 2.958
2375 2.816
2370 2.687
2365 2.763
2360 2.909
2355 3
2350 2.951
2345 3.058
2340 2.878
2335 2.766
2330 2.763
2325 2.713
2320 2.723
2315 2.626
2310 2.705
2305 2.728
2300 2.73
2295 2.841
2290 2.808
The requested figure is 4.01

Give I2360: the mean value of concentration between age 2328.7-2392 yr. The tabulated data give 2.91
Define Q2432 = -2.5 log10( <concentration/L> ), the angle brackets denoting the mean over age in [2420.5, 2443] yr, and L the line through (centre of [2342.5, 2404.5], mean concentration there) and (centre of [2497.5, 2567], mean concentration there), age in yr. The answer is 0.07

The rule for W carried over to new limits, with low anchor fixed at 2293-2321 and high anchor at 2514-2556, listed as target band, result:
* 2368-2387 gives -1.6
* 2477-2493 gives 0.5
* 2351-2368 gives -1.4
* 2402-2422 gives -0.5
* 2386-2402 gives -2.4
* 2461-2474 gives 0.1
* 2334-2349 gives -1.3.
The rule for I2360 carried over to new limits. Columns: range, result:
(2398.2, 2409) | 2.83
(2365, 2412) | 2.89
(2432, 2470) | 2.58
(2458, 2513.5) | 2.54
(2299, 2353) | 2.79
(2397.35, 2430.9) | 2.7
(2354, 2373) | 2.83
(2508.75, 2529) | 2.62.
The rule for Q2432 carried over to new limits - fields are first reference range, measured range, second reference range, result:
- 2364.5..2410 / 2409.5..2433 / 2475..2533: 0.074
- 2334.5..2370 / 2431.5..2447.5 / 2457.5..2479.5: 0.008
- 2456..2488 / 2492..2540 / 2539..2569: -0.077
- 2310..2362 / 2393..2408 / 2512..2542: -0.046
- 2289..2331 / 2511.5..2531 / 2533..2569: -0.085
